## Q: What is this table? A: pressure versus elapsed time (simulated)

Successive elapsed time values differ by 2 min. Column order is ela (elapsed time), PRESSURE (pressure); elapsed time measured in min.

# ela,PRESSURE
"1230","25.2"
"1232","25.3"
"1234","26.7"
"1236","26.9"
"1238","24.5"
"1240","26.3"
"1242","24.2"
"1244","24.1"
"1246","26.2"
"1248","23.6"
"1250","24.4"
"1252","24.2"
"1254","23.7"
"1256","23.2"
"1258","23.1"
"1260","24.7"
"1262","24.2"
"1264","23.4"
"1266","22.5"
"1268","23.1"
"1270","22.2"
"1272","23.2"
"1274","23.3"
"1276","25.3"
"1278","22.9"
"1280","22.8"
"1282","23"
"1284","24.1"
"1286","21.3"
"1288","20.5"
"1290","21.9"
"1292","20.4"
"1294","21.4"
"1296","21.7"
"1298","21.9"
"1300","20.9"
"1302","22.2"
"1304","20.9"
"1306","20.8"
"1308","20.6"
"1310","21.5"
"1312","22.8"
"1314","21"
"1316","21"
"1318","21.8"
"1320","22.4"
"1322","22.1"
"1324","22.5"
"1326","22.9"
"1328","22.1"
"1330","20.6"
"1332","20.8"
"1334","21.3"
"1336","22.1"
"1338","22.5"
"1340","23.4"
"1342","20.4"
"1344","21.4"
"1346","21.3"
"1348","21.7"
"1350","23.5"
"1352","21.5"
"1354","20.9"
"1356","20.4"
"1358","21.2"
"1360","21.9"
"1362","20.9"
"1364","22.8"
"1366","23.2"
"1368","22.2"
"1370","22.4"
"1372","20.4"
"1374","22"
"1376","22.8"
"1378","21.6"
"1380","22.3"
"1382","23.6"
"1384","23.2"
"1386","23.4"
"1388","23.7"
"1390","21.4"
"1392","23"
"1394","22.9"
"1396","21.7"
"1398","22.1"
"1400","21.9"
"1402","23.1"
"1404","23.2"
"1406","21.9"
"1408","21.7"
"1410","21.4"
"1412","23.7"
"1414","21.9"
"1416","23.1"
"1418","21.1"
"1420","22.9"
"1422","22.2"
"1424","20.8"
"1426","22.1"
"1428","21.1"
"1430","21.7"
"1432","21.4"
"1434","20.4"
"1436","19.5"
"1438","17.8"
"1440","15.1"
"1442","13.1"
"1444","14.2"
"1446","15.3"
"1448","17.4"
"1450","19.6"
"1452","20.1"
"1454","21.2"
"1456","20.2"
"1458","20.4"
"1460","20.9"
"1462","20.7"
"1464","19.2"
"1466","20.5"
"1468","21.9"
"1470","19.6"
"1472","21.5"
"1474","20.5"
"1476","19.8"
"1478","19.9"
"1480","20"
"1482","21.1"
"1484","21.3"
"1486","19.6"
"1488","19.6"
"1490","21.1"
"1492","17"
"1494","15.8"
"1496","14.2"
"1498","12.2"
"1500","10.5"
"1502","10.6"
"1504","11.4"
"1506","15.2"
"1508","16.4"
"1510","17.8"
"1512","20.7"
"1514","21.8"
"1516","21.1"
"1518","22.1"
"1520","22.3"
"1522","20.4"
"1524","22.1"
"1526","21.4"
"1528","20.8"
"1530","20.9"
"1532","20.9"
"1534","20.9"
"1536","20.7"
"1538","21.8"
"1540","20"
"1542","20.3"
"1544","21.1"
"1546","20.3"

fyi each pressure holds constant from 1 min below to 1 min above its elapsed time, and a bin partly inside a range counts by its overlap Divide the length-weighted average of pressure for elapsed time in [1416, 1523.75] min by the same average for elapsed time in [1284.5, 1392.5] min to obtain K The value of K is 0.9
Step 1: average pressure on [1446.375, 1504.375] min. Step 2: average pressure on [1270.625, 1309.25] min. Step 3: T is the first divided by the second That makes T 0.84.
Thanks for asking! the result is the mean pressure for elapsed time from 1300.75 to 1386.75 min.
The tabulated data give 21.9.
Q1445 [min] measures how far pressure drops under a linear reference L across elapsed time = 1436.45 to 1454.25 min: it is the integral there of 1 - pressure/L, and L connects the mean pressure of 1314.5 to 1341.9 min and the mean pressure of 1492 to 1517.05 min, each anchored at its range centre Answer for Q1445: 0.8 min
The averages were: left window 21.9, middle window 17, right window 15.7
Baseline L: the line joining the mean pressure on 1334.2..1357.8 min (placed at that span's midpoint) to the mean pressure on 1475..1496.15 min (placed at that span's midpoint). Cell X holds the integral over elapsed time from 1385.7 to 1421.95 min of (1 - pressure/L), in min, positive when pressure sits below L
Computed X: -3.1 min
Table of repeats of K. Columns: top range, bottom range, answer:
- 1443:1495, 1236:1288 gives 0.82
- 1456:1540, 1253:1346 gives 0.87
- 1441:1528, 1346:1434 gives 0.84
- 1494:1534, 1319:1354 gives 0.83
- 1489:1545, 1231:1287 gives 0.78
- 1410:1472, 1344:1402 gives 0.90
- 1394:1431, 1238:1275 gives 0.93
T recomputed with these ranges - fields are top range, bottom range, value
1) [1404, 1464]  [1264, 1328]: 0.91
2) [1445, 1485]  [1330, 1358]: 0.93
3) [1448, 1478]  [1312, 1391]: 0.92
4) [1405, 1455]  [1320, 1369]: 0.92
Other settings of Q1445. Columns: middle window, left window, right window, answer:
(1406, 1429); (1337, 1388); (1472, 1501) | -1.9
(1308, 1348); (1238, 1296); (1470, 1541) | 0.8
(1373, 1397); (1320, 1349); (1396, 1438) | -0.9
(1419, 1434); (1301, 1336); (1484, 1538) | -1.4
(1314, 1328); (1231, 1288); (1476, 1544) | 0.4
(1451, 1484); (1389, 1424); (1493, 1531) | -1.4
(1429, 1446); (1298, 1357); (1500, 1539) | 2.1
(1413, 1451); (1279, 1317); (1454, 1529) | 0.6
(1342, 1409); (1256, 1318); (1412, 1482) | -3.6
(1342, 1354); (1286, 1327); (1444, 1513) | -0.5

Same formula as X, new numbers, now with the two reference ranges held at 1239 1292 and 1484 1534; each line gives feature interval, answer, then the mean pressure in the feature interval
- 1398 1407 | -0.85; 22.5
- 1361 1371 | -0.46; 22.3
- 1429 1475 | 0.59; 19.2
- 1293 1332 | 1.45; 21.6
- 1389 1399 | -0.72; 22.2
